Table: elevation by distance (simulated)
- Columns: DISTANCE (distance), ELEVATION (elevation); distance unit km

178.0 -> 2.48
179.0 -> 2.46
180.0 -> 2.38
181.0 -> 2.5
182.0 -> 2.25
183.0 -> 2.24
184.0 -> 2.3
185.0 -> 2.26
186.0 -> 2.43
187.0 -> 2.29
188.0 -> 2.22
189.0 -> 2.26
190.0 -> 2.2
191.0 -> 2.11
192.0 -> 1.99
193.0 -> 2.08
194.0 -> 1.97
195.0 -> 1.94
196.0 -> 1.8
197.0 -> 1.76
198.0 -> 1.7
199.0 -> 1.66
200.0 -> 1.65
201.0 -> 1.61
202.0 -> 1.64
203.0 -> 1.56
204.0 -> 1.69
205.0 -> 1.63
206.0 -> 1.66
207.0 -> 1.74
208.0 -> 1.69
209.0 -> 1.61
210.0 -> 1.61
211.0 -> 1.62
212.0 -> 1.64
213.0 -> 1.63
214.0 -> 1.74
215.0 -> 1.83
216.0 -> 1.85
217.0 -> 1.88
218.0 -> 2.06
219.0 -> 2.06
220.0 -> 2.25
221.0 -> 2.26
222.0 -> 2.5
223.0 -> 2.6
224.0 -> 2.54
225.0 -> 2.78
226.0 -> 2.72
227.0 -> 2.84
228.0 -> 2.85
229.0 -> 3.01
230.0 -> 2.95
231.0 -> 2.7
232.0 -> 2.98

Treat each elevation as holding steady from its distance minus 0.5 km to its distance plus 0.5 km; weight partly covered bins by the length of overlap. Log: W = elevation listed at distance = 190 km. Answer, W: 2.2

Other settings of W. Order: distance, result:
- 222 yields 2.5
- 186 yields 2.43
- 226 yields 2.72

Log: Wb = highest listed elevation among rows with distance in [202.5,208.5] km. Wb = 1.74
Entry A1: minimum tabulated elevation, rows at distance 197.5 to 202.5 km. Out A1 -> 1.61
